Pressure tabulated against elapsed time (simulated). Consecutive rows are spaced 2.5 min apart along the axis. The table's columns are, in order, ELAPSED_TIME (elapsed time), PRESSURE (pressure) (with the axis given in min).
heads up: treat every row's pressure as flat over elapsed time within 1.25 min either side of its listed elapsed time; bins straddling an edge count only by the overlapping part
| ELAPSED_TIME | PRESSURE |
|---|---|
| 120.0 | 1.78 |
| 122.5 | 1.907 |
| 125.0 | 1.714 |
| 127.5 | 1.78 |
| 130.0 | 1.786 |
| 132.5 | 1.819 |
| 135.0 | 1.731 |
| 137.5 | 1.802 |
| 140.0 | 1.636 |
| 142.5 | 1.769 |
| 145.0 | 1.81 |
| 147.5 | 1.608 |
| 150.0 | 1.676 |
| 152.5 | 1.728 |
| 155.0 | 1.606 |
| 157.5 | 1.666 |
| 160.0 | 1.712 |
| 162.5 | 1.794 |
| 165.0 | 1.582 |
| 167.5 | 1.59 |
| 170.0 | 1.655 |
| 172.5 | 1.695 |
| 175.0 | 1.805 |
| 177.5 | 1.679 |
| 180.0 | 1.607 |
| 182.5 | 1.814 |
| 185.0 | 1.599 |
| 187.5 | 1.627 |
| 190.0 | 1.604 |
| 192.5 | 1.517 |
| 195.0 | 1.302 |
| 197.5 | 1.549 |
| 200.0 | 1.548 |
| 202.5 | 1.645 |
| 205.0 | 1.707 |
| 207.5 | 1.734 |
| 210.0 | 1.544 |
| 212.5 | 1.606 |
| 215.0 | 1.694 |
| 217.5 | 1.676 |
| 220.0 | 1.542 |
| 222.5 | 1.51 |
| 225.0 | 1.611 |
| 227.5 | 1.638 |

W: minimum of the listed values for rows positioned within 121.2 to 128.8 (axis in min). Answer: 1.714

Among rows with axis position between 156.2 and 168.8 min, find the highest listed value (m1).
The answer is 1.794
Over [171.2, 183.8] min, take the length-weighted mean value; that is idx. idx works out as 1.72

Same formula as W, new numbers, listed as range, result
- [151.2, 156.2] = 1.606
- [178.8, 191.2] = 1.599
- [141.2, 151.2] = 1.608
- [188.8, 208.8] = 1.302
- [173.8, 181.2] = 1.607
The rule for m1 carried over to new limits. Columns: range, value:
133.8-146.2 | 1.81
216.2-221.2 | 1.676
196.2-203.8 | 1.645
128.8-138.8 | 1.819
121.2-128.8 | 1.907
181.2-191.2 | 1.814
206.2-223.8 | 1.734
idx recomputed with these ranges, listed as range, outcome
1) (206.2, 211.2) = 1.64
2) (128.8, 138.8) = 1.78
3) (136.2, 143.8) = 1.74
